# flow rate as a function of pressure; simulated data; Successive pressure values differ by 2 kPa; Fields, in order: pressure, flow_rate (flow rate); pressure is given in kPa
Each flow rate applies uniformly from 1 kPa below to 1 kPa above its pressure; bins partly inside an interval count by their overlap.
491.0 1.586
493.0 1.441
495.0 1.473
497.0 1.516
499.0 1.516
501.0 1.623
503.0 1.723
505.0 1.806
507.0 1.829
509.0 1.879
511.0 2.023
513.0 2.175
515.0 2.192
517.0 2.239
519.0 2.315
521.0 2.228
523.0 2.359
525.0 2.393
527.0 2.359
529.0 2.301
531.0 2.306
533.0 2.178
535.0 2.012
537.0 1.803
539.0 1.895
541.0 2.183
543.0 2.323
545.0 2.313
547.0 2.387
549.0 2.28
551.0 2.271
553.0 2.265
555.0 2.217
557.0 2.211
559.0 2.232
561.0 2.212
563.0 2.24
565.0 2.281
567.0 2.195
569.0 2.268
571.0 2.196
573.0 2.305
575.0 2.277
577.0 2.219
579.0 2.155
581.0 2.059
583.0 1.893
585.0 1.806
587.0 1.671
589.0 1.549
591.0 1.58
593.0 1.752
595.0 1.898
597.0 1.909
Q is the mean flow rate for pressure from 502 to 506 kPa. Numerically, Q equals 1.76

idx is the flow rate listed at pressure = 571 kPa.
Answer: 2.196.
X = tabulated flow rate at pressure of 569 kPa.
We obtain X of 2.268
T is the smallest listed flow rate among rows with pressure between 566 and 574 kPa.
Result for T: 2.195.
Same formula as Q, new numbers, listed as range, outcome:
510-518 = 2.16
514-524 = 2.27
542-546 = 2.32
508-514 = 2.03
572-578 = 2.27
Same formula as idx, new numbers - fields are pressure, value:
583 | 1.893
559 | 2.232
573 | 2.305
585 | 1.806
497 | 1.516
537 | 1.803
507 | 1.829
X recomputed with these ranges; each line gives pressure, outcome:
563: 2.24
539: 1.895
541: 2.183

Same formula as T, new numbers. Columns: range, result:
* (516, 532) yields 2.228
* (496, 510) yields 1.516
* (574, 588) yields 1.671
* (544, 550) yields 2.28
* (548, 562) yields 2.211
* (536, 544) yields 1.803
